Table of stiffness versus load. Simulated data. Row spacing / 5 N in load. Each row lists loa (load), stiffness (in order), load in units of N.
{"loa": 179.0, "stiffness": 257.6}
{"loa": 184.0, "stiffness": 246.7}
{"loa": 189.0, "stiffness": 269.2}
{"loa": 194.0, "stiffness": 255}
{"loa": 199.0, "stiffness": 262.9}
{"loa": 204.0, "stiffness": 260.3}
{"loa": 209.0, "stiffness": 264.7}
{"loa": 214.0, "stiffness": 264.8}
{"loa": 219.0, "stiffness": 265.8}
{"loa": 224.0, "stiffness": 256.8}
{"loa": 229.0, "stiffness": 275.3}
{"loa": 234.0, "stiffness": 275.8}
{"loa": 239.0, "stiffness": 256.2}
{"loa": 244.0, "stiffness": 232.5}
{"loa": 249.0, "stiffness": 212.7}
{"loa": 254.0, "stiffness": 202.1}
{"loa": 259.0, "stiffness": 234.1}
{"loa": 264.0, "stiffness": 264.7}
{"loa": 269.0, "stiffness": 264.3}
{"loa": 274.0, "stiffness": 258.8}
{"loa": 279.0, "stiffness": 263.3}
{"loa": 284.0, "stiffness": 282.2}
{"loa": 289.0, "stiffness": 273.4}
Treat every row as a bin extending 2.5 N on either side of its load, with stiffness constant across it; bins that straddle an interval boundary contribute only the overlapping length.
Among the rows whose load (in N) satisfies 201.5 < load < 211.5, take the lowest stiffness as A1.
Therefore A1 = 260.3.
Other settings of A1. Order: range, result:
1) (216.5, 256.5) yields 202.1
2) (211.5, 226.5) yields 256.8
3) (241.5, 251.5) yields 212.7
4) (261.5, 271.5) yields 264.3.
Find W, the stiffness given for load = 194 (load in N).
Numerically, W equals 255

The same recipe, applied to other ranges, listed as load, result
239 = 256.2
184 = 246.7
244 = 232.5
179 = 257.6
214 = 264.8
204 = 260.3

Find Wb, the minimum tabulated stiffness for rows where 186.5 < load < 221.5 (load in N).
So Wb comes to 255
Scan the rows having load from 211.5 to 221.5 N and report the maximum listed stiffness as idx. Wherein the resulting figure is 265.8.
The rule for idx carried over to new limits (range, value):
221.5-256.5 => 275.8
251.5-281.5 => 264.7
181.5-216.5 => 269.2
